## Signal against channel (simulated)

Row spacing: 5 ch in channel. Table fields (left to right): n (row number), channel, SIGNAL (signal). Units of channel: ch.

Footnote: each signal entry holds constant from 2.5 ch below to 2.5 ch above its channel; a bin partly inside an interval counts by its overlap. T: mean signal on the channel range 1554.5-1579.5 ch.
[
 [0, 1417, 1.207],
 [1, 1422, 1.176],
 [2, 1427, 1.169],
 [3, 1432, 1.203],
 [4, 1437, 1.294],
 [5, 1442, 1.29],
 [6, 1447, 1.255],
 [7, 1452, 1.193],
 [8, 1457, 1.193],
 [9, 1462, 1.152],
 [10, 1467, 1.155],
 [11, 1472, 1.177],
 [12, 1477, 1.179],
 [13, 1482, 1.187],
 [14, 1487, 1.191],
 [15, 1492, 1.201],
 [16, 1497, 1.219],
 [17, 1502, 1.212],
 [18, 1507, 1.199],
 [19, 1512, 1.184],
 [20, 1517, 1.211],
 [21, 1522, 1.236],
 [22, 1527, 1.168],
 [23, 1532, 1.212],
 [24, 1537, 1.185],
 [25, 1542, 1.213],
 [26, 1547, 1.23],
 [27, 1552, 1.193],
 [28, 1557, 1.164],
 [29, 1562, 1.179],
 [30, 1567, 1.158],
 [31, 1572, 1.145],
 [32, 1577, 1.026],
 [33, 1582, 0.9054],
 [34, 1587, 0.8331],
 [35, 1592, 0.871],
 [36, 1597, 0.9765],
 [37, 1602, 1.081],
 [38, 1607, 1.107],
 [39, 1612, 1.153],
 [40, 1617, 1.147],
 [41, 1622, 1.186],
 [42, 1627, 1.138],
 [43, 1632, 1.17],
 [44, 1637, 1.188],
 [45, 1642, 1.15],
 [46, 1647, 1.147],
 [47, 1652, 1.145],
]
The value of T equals 1.13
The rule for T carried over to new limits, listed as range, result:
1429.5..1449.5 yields 1.26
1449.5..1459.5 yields 1.19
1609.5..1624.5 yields 1.16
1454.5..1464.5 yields 1.17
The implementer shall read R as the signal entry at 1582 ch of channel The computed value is 0.9054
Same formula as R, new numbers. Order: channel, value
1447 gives 1.255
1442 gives 1.29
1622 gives 1.186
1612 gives 1.153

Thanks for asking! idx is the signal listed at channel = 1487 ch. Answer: 1.191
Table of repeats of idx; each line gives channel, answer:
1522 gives 1.236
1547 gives 1.23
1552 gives 1.193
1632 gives 1.17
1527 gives 1.168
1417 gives 1.207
